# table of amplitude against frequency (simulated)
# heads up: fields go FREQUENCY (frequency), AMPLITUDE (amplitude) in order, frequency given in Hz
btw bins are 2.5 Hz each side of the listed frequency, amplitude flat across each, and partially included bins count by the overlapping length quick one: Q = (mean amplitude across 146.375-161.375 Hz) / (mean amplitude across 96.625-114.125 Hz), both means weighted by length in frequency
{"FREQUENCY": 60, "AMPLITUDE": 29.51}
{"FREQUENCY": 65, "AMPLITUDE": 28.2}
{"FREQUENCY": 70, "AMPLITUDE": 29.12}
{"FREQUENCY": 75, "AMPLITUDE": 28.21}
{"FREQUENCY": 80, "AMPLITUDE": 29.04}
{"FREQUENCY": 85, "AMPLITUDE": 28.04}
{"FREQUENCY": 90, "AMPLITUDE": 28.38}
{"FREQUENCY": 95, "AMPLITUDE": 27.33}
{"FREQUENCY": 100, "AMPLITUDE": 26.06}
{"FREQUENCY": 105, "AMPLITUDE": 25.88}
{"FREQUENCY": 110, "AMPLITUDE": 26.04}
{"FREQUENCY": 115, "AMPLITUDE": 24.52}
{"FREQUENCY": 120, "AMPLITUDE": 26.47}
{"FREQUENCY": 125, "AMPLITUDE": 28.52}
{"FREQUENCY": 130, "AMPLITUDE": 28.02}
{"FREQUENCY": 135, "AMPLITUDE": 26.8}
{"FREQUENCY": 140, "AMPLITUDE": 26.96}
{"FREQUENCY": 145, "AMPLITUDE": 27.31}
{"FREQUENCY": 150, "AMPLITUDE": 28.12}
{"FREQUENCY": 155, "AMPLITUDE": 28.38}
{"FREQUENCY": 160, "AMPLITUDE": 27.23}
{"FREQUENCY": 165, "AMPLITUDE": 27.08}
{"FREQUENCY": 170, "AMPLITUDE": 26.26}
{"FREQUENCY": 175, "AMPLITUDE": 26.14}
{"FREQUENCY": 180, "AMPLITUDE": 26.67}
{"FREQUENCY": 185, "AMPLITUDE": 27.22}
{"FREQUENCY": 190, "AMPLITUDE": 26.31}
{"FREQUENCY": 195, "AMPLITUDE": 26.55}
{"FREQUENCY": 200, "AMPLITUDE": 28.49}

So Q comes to 1.1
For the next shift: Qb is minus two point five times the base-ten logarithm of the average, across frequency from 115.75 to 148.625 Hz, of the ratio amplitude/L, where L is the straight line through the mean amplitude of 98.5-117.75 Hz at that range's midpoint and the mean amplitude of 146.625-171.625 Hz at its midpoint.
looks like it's -0.03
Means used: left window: 25.6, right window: 27.5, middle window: 27.2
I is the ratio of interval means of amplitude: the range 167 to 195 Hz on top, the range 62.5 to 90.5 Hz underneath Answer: 0.9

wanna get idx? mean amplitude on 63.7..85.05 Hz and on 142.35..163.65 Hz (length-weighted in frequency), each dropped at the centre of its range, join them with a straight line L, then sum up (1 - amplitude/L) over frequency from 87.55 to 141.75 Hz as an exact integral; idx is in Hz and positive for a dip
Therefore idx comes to 2.6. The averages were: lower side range 28.6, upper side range 27.7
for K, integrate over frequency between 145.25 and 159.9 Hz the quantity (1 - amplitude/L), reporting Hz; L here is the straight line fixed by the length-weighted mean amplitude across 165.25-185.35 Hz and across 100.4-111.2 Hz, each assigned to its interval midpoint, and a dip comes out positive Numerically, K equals -0.9 Hz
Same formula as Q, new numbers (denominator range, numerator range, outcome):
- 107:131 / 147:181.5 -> 1.02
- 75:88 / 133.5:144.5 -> 0.95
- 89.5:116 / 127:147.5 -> 1.04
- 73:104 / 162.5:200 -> 0.96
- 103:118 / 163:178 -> 1.04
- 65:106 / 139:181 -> 0.97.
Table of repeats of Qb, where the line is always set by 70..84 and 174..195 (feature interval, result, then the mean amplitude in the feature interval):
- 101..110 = 0.087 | 26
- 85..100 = 0.030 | 27.6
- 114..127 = 0.047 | 26.7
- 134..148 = 0.014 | 27.1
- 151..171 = -0.013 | 27.4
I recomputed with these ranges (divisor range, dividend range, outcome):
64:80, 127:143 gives 0.95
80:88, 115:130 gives 0.95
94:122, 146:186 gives 1.04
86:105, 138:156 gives 1.02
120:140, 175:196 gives 0.97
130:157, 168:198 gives 0.96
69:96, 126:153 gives 0.97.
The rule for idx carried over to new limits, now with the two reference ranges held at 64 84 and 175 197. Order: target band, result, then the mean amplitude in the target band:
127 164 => -0.26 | 27.5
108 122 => 1.13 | 25.6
